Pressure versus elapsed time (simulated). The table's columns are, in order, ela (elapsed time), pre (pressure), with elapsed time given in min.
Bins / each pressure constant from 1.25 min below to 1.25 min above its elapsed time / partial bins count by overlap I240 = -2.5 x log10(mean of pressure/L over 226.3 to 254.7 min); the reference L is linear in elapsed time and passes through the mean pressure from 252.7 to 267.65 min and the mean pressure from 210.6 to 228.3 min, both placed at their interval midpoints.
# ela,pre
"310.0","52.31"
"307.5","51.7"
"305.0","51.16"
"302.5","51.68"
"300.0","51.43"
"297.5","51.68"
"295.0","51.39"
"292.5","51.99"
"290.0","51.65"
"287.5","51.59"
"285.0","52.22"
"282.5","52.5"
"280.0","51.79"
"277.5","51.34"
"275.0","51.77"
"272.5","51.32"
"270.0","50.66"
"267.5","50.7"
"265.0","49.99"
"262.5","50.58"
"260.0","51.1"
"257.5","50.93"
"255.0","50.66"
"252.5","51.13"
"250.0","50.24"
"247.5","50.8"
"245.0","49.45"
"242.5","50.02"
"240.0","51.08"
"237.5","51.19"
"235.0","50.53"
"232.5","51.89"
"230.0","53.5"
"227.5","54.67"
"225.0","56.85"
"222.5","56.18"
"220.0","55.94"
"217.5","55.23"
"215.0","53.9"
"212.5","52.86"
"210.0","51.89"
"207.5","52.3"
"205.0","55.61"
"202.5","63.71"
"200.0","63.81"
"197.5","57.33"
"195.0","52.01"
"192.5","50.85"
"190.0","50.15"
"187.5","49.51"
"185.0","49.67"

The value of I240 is 0.03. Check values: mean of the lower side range 55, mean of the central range 51.3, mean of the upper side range 50.7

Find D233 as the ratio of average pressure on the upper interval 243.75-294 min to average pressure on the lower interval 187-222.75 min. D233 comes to 0.93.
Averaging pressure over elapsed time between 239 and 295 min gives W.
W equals 51.1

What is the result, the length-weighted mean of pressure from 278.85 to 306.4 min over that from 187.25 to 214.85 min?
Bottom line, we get 0.9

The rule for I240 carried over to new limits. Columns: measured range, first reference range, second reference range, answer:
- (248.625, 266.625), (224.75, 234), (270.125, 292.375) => 0.04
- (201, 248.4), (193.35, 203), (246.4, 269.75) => 0.03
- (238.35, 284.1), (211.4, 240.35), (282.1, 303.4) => 0.04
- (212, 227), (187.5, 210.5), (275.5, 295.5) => -0.02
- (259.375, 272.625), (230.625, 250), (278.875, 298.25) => 0.01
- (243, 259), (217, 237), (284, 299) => 0.06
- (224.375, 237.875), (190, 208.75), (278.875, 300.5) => 0.03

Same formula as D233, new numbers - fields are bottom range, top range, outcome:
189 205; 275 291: 0.92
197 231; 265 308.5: 0.92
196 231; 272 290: 0.93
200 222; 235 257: 0.91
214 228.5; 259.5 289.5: 0.92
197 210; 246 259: 0.87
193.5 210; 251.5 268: 0.89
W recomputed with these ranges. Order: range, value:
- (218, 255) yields 52.4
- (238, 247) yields 50.3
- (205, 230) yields 54.4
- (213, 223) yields 55.1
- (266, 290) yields 51.5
